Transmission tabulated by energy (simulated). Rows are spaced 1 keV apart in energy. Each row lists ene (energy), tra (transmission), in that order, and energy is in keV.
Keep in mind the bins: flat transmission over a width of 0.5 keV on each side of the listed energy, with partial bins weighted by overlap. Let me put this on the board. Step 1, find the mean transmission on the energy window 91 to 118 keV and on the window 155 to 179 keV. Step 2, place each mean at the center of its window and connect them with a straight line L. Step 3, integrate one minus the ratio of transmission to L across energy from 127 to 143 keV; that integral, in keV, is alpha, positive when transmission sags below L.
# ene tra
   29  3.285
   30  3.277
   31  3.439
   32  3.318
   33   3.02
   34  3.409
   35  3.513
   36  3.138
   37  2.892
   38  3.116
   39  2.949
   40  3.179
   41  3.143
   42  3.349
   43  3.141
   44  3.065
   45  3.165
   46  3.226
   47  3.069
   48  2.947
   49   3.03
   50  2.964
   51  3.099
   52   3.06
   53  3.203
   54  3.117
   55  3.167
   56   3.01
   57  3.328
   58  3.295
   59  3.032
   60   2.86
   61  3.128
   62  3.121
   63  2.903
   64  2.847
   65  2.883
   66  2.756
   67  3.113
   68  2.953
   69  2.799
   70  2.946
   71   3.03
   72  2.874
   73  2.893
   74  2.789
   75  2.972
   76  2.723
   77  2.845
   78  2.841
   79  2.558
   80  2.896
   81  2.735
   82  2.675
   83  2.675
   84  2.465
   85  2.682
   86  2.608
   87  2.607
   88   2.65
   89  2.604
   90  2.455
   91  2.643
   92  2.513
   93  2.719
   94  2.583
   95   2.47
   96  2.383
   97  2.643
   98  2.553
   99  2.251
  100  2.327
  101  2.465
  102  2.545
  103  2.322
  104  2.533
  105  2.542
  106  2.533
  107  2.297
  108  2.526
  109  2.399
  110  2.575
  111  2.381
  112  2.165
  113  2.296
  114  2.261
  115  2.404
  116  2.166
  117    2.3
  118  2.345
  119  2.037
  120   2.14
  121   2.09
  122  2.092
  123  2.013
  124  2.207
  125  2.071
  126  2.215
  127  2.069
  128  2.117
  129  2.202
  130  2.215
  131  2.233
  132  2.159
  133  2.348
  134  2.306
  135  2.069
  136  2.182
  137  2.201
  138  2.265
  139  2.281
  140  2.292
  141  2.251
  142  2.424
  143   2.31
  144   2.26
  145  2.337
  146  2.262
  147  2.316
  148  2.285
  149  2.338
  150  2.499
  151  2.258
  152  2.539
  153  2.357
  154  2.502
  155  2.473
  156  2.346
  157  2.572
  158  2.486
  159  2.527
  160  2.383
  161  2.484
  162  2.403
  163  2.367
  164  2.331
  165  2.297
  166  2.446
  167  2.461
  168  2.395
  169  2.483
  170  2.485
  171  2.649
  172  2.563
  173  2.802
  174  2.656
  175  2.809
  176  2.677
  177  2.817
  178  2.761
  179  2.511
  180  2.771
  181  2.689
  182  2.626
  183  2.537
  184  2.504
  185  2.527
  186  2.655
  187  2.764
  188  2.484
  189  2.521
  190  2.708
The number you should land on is 1.6 keV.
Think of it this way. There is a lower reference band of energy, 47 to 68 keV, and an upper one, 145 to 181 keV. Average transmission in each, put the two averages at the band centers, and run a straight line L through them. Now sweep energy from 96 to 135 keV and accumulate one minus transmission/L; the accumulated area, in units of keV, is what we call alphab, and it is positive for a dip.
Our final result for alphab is 6.3 keV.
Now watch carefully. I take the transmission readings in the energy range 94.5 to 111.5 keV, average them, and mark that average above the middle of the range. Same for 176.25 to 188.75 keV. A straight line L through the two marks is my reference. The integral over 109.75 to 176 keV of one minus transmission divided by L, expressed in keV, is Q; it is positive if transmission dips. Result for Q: 5.5 keV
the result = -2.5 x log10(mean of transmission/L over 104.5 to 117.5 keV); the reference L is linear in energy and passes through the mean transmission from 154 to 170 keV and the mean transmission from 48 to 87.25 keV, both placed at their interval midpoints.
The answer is 0.14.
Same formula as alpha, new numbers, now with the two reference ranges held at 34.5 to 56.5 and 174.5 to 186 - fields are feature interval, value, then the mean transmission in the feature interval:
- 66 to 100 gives 3.3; 2.7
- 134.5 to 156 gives 3.5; 2.32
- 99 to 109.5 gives 1.7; 2.44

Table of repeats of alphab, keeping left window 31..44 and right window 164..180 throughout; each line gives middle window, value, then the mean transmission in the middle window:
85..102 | 2.3 keV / 2.53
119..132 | 3.1 keV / 2.14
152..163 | 0.8 keV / 2.45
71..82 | 0.7 keV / 2.82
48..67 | 0.3 keV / 3.04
